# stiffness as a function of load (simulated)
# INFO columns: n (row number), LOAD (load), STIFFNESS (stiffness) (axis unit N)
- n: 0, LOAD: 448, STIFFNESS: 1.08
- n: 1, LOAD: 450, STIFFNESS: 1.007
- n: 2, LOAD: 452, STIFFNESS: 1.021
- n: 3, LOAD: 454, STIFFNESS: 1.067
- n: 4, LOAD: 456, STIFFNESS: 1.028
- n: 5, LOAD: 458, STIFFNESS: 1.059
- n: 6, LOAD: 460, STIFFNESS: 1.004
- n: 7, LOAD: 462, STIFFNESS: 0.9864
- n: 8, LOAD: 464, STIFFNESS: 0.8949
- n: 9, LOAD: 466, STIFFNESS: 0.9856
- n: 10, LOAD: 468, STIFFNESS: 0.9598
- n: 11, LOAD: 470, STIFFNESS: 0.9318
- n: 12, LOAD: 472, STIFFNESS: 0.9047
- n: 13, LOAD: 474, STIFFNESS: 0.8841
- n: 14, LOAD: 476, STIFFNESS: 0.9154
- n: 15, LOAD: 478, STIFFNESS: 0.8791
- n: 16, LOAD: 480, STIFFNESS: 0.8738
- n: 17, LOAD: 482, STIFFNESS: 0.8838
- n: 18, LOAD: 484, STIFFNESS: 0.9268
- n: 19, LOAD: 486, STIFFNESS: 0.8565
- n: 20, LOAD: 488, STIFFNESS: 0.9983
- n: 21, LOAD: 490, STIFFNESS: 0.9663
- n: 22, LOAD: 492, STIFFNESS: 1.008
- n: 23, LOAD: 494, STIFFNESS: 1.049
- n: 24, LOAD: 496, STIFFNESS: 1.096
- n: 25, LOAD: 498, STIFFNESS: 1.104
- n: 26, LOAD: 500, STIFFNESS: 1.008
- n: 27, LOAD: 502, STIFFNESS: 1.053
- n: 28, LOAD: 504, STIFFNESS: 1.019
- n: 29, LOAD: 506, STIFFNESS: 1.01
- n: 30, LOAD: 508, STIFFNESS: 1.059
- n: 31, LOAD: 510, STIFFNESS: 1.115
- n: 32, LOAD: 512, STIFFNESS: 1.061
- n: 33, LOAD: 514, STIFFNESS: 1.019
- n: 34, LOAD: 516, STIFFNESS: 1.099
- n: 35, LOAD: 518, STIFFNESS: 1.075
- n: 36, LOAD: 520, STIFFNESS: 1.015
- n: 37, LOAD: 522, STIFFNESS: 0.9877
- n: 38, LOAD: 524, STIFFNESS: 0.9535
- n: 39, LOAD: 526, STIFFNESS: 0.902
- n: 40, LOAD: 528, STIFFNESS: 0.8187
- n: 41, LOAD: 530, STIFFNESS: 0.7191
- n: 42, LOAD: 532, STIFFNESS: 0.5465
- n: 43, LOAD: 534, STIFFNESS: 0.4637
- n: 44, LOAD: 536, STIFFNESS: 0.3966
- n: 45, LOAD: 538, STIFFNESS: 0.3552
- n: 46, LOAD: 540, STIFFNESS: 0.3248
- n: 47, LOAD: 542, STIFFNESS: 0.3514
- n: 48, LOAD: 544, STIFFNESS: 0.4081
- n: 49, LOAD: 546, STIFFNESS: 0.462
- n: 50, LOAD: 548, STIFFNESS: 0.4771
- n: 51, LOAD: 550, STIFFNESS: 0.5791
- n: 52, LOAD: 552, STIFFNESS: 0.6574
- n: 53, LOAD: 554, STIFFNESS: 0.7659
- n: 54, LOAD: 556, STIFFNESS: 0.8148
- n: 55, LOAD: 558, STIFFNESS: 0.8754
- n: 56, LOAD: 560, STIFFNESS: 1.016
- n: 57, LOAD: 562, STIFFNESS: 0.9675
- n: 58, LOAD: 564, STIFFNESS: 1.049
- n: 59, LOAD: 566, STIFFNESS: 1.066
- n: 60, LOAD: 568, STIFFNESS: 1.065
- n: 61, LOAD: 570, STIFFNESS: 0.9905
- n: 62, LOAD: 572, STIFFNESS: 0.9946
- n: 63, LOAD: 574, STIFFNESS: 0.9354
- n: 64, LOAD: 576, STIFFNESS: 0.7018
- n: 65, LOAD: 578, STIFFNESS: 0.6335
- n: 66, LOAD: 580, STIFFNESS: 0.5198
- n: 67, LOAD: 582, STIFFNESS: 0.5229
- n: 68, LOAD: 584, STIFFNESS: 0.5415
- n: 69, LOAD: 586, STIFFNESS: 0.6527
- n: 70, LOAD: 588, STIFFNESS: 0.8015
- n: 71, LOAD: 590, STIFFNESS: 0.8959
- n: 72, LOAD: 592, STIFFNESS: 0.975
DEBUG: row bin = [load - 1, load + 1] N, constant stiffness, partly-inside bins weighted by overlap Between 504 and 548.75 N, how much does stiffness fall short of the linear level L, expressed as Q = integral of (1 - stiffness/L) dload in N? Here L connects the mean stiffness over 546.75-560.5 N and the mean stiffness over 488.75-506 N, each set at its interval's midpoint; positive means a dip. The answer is 6.65 N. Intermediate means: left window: 1.04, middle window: 0.763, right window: 0.726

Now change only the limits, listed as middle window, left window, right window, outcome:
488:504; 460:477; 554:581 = -2.0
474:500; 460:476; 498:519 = 0.8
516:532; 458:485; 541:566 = -2.3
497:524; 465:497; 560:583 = -3.7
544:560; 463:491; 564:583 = 3.5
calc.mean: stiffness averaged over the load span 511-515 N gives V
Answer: 1.04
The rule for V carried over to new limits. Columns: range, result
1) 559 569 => 1.03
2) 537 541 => 0.34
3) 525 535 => 0.69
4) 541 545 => 0.38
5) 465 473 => 0.945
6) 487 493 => 0.991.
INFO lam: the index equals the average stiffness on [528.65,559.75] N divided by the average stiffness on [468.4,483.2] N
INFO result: 0.6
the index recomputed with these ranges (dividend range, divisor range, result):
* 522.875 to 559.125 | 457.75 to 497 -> 0.64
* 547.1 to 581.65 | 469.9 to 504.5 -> 0.86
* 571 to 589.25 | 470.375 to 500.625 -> 0.74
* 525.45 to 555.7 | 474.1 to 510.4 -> 0.56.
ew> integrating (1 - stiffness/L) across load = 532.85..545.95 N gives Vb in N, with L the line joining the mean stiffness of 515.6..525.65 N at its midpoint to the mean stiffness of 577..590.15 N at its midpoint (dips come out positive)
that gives 7.4 N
